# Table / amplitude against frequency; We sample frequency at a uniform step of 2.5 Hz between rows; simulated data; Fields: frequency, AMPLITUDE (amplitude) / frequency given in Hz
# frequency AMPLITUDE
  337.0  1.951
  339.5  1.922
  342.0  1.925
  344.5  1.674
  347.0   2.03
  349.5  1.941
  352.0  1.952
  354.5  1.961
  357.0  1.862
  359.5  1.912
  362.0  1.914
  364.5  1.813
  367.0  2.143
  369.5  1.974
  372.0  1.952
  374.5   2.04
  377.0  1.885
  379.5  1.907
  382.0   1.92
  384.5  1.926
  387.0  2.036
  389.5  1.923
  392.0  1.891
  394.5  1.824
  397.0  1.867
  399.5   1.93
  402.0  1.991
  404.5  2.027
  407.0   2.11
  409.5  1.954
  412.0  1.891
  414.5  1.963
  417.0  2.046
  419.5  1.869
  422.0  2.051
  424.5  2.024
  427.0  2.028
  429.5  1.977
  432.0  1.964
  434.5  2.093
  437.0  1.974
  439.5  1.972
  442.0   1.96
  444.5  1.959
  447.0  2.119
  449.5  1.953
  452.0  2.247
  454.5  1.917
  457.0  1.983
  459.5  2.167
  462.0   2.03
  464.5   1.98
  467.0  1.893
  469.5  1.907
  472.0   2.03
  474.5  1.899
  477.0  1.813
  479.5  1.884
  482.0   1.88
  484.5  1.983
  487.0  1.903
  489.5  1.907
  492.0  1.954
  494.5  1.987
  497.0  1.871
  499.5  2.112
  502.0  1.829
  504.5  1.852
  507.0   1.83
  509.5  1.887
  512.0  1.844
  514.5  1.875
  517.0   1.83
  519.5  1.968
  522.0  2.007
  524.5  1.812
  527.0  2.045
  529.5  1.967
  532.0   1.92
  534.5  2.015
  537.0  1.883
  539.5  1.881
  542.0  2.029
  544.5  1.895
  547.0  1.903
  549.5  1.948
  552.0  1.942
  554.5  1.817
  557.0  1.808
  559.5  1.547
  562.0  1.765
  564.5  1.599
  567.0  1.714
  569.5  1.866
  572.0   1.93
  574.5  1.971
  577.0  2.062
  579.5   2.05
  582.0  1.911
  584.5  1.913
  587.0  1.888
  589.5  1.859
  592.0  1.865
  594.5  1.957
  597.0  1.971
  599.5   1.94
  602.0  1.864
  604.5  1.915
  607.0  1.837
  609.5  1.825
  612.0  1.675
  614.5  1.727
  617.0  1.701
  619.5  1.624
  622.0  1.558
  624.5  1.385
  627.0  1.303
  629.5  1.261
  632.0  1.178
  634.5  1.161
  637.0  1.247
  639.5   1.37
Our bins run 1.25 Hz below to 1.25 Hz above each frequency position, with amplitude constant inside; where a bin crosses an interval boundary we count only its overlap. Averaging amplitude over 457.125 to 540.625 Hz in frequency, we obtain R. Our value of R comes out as 1.93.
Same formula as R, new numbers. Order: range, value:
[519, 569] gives 1.87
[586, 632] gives 1.71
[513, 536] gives 1.94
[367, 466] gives 1.98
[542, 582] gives 1.86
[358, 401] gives 1.93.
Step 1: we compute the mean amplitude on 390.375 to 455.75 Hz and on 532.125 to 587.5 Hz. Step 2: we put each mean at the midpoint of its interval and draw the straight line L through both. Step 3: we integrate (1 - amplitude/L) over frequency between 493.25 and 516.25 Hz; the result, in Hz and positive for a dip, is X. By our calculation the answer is 0.3 Hz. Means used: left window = 1.98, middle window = 1.9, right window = 1.88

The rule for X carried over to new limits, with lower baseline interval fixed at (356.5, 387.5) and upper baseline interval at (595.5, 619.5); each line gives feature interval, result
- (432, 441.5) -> -0.5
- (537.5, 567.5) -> 0.4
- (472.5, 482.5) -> 0.0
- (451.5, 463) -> -1.0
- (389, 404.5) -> 0.1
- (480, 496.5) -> -0.4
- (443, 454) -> -0.9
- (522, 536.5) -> -0.7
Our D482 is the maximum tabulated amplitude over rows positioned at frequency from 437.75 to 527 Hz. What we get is 2.247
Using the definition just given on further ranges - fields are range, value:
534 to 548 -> 2.029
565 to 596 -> 2.062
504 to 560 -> 2.045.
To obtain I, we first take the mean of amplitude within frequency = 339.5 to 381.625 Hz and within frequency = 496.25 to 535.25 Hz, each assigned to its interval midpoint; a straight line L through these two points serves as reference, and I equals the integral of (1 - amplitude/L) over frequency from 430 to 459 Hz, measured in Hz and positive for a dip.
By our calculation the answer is -1.4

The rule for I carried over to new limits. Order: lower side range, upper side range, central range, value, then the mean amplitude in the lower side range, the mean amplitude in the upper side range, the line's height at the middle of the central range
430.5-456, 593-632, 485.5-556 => -2.05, 2.02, 1.69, 1.86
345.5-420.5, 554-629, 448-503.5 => -2.46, 1.95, 1.79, 1.88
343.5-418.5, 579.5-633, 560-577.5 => -0.55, 1.94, 1.73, 1.77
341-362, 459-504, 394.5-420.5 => -0.50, 1.91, 1.94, 1.92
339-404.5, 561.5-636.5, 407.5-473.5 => -4.51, 1.93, 1.74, 1.87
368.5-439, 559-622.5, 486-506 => -0.26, 1.97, 1.83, 1.9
